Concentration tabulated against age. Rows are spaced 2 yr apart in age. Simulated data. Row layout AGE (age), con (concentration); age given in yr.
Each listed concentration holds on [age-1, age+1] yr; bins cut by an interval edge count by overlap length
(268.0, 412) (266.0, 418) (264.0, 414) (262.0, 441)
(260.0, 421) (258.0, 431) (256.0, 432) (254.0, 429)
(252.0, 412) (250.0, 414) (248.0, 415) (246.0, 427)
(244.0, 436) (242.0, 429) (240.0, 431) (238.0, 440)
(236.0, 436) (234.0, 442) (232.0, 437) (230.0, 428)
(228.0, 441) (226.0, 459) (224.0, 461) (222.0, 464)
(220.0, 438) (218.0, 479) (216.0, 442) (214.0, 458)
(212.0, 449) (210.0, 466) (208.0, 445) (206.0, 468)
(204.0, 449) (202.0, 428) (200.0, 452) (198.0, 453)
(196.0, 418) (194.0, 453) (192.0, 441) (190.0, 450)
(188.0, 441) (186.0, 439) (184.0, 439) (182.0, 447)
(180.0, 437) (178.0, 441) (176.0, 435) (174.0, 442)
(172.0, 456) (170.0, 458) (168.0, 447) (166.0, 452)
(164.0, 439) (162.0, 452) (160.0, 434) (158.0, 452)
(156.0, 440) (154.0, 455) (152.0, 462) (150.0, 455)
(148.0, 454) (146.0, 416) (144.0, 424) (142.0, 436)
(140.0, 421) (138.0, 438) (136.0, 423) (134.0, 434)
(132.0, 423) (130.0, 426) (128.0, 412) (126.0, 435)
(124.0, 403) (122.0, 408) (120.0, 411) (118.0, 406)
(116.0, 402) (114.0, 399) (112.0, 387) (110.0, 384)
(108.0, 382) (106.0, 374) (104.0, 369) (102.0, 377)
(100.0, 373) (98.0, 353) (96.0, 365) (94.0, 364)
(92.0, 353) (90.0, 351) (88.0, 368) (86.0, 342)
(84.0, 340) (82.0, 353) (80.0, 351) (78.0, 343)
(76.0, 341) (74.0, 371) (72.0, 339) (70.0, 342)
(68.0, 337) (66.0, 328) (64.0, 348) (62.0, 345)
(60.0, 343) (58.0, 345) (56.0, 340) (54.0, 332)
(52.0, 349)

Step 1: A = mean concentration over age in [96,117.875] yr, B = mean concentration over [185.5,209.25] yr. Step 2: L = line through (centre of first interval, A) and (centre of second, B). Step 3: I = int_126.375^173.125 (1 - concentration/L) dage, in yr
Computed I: -3.2 yr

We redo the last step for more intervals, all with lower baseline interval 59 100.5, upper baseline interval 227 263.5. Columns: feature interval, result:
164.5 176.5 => -1.7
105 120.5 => -1.1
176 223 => -4.6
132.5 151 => -2.6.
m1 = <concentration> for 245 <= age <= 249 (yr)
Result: 421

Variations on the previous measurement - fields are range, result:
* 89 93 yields 352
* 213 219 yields 460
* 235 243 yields 434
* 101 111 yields 377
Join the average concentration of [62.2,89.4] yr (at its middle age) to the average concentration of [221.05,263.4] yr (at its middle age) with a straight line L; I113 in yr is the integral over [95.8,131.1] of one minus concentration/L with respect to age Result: -2.6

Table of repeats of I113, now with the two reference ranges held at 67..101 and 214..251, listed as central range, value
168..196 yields -2.3 yr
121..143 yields -2.5 yr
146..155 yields -1.4 yr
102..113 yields -0.4 yr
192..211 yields -1.2 yr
